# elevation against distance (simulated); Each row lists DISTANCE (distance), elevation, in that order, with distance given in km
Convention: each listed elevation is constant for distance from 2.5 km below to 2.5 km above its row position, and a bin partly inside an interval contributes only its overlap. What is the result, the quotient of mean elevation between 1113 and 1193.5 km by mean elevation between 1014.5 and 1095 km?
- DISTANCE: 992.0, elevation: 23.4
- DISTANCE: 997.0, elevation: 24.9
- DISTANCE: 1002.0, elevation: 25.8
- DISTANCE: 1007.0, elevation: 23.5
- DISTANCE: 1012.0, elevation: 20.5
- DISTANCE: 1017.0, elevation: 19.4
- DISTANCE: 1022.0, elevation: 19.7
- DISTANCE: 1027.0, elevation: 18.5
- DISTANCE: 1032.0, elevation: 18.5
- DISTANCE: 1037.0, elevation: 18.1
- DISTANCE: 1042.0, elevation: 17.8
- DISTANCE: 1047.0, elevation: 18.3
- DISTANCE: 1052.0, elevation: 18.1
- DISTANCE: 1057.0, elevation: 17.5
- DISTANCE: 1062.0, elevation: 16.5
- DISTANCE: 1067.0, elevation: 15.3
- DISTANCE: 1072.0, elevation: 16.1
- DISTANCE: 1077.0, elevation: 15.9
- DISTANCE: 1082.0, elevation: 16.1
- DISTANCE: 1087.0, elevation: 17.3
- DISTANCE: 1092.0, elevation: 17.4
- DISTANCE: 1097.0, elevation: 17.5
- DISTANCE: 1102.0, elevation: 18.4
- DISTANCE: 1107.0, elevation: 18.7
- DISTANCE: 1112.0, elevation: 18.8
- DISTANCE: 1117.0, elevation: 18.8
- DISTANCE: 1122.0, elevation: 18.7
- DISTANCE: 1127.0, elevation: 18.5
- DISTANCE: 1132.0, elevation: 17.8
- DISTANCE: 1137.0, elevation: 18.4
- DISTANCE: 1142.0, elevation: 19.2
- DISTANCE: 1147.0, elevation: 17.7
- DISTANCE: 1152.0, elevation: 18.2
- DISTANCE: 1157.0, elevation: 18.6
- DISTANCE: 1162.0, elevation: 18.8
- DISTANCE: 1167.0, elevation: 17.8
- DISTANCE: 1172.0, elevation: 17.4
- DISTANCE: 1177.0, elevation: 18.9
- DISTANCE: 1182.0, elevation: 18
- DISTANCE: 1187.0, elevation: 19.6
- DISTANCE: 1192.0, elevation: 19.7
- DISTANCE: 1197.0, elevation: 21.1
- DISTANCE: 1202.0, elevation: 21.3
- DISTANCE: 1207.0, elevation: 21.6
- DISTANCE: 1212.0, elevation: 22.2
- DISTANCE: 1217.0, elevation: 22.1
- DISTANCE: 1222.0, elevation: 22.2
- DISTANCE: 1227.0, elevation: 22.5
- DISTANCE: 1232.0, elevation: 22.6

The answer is 1.06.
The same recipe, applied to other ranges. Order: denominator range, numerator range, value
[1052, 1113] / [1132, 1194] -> 1.08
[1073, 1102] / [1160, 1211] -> 1.15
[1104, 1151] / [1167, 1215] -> 1.07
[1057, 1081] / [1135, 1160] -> 1.14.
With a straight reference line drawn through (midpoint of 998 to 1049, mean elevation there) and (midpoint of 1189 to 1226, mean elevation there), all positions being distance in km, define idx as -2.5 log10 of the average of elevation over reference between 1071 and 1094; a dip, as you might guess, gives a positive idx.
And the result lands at 0.24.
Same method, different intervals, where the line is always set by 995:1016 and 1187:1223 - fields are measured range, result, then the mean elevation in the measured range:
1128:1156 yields 0.20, 18.3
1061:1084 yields 0.38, 15.9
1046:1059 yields 0.26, 17.9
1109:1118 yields 0.18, 18.8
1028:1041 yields 0.25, 18.3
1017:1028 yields 0.20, 19.2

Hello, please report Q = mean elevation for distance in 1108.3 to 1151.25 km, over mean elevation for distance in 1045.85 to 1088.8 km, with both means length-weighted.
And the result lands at 1.10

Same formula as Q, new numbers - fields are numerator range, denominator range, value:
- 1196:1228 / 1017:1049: 1.18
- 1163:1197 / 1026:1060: 1.04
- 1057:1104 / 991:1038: 0.79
